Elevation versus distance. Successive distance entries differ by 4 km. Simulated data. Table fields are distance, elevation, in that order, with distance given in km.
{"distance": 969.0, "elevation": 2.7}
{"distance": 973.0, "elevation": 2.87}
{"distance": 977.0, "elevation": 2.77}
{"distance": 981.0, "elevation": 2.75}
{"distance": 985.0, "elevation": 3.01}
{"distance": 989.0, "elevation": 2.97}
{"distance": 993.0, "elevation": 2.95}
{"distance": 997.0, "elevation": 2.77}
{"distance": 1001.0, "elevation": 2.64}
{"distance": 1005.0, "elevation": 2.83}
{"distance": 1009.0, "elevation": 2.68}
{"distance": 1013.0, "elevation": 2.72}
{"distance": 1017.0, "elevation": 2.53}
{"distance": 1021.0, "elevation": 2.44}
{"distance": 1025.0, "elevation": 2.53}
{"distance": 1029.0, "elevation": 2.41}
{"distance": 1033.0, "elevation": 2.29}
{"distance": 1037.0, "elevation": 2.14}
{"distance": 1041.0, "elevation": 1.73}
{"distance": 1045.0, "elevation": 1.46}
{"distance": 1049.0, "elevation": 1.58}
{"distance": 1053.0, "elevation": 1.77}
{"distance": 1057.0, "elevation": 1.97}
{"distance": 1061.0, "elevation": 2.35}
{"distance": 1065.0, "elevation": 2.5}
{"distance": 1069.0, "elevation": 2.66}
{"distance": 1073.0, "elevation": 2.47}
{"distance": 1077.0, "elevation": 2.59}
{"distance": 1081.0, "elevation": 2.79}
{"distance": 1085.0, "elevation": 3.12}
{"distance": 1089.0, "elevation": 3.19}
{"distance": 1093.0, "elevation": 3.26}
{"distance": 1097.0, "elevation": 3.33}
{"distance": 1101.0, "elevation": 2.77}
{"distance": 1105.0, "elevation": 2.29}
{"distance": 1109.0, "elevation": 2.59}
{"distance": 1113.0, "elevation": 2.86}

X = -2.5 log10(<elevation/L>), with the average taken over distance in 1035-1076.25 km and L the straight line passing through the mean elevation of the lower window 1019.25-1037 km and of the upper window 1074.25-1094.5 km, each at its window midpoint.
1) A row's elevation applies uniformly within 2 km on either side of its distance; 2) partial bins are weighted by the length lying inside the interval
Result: 0.28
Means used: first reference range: 2.39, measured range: 2.08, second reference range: 2.96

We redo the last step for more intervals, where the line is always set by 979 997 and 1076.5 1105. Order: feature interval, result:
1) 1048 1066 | 0.41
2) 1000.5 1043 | 0.20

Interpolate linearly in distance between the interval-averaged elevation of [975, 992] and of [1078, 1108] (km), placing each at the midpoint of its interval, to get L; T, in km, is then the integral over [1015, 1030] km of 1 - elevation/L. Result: 2.2 km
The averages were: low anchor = 2.88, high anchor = 2.94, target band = 2.48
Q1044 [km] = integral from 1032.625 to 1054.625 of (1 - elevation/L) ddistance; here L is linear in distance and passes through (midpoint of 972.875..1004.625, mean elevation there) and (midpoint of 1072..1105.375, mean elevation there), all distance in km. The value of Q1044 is 8.3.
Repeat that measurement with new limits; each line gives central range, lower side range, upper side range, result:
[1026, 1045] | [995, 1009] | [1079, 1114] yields 4.8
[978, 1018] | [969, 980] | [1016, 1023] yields -2.5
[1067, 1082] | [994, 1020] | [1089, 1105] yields 1.7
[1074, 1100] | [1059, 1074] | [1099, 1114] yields -4.6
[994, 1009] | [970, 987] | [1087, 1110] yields 0.5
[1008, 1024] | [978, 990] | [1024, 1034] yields -0.2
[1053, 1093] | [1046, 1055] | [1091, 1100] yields -2.9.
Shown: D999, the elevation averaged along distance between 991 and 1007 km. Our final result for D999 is 2.8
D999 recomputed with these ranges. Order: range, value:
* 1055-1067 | 2.27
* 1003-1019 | 2.69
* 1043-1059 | 1.7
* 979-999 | 2.89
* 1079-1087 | 2.96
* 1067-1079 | 2.57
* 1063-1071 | 2.58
